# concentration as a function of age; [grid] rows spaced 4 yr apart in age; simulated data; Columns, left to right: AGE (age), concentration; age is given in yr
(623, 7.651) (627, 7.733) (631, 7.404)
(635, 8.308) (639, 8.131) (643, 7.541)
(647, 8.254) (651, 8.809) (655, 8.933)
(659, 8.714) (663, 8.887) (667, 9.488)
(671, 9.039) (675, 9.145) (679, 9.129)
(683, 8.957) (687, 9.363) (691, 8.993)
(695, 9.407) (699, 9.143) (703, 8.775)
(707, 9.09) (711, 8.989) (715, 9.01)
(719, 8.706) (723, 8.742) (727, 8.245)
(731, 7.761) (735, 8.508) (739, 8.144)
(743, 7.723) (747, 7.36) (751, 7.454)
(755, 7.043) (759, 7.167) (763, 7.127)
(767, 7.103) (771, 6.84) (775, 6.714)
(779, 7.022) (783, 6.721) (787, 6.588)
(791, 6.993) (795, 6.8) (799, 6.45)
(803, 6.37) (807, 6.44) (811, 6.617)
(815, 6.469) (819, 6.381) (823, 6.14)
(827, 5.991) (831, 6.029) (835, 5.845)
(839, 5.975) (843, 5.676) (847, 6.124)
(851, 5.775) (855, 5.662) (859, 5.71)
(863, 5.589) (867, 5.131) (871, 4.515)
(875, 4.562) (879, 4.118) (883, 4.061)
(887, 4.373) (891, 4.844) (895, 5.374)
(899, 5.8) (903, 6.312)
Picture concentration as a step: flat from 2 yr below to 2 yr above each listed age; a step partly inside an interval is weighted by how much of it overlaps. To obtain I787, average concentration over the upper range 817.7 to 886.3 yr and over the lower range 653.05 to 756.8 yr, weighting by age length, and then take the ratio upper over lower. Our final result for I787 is 0.6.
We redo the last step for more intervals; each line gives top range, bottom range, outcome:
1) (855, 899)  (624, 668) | 0.59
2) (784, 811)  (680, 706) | 0.73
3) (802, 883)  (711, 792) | 0.75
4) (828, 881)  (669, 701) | 0.60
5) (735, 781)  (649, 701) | 0.80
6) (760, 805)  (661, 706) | 0.75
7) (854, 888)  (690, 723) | 0.54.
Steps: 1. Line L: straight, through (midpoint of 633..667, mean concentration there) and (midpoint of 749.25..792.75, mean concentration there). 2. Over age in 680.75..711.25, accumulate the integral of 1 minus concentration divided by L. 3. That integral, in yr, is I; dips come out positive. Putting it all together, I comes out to -4.5 yr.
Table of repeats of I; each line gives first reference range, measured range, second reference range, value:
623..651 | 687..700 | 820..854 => -3.2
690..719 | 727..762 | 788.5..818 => 1.7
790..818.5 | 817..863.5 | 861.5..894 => -2.5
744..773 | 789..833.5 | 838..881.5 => -1.5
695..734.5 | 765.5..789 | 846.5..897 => 1.4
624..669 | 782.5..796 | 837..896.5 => -1.1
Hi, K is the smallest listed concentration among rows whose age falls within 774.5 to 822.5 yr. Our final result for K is 6.37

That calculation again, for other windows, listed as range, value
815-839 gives 5.845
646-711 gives 8.254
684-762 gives 7.043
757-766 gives 7.127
